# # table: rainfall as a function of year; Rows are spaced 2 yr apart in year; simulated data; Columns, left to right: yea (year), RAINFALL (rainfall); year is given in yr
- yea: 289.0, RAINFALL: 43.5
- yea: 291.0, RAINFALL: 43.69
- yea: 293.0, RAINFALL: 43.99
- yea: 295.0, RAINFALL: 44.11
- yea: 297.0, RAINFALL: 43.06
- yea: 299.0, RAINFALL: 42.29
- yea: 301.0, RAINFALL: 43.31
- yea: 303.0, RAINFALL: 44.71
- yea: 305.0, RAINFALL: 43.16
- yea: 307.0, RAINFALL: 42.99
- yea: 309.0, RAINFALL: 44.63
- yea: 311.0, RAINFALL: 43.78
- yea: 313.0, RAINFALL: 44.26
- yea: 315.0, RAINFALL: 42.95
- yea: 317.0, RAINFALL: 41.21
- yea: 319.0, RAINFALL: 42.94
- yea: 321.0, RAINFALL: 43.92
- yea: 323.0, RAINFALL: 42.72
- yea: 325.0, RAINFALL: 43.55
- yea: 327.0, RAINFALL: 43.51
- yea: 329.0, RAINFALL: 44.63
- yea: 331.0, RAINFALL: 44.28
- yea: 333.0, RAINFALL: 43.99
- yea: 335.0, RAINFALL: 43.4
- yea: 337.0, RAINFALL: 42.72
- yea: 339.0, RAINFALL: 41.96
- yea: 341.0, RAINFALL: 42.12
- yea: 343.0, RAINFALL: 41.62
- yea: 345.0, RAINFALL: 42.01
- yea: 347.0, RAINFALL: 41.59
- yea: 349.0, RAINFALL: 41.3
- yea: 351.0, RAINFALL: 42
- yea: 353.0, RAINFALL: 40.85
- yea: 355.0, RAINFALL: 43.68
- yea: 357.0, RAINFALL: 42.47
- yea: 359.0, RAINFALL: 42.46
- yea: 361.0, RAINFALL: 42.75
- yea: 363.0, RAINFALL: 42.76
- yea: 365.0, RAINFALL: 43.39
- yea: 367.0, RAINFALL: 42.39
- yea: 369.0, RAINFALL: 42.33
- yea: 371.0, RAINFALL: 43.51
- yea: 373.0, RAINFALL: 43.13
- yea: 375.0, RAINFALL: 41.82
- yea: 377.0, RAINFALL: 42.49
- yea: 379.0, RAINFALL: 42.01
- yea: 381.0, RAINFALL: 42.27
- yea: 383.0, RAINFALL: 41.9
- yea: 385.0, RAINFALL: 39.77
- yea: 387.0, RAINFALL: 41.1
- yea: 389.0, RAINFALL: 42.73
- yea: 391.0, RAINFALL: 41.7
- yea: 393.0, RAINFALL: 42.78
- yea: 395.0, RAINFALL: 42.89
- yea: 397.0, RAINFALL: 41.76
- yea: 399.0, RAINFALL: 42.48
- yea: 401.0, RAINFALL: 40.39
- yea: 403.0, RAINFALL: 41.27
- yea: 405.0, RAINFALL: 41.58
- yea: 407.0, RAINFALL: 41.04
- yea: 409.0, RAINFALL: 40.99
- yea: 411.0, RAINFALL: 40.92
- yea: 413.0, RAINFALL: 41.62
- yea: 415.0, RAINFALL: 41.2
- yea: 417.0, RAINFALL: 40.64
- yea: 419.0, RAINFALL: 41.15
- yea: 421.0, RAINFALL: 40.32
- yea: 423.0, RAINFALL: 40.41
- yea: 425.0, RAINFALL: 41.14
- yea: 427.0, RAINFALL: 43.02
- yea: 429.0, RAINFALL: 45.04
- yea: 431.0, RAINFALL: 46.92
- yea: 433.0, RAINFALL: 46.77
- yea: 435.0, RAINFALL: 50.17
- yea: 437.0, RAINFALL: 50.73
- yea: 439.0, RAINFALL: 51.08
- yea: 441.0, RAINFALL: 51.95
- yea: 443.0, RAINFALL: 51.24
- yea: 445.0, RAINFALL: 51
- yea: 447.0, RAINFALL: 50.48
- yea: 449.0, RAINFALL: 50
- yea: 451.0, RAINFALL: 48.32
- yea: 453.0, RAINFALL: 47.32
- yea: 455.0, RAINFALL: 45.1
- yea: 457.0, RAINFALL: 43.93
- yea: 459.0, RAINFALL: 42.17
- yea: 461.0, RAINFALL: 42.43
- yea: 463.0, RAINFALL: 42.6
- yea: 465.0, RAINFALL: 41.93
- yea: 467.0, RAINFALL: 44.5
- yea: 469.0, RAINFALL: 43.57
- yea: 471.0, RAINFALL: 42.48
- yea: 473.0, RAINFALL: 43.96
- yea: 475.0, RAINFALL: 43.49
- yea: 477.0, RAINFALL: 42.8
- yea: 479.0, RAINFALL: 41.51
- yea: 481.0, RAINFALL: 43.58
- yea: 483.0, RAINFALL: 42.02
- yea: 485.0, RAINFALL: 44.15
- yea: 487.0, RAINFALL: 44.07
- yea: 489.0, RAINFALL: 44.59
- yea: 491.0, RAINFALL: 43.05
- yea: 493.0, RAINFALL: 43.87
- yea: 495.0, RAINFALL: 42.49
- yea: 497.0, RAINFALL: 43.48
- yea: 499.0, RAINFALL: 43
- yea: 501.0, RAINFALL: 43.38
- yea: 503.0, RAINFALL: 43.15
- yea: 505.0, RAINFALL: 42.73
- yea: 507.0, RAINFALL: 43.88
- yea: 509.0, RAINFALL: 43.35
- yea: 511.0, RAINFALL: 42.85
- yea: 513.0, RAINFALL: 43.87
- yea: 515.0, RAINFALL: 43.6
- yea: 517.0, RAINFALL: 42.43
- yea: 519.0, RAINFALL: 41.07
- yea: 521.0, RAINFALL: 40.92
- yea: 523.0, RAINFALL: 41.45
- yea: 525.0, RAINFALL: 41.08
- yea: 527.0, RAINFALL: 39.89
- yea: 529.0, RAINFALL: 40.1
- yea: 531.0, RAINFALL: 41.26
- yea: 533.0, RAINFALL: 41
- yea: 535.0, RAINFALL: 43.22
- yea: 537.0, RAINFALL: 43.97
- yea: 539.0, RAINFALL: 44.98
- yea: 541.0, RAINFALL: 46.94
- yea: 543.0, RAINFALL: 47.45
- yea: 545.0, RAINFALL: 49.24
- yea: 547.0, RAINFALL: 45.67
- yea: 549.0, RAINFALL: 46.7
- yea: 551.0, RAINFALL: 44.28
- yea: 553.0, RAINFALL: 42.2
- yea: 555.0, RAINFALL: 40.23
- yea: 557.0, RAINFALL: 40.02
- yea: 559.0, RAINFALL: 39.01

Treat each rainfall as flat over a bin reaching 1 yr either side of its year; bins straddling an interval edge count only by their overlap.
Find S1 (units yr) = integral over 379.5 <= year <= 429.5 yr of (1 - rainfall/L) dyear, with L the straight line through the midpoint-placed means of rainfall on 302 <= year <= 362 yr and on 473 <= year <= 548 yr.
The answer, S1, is 1.7 yr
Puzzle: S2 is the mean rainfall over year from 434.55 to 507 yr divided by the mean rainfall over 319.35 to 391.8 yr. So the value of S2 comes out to 1.06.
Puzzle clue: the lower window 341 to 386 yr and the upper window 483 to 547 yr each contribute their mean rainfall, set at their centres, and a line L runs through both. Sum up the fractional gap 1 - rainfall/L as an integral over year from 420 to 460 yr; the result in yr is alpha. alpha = -3.9 yr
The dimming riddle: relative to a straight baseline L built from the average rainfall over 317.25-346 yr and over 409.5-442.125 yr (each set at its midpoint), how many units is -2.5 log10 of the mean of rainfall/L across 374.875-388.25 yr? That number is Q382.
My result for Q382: 0.06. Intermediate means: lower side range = 43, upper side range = 44.5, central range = 41.6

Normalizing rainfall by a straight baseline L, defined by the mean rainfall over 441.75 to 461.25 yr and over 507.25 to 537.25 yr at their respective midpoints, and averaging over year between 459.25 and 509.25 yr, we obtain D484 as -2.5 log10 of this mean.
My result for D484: 0.04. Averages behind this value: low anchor 47.4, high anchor 42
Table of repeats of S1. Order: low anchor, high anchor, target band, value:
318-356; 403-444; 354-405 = 1.5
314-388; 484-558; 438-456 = -2.8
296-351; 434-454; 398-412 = 1.9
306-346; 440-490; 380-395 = 0.8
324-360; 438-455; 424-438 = 0.7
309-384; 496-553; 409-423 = 0.7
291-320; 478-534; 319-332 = -0.1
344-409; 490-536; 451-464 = -0.6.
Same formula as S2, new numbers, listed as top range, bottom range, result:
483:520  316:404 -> 1.02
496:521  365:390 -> 1.02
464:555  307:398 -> 1.02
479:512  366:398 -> 1.03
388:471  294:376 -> 1.03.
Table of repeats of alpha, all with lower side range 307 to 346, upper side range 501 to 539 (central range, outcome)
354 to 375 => 0.1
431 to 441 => -1.6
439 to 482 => -3.0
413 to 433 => 0.2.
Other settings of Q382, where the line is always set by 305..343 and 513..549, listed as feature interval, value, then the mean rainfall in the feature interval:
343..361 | 0.03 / 42.1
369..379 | 0.02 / 42.6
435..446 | -0.18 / 51.1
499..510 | 0.00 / 43.3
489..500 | 0.00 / 43.3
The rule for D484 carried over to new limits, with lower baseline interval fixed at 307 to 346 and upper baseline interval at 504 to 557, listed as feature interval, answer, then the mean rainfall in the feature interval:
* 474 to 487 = 0.00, 43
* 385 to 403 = 0.03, 41.8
